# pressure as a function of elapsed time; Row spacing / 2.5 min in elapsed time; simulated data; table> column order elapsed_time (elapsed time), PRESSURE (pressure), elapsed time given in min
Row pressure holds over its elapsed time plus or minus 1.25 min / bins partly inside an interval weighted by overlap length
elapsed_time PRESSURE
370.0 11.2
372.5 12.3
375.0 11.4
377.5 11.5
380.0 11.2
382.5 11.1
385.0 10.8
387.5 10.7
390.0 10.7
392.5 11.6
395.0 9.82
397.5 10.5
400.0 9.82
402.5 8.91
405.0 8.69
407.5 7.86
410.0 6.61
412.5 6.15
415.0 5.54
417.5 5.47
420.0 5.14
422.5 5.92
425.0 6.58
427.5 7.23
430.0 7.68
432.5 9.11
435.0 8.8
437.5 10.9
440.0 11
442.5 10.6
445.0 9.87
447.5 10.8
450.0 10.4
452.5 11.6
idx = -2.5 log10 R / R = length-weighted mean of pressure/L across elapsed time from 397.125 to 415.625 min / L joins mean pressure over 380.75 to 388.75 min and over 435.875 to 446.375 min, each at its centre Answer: 0.32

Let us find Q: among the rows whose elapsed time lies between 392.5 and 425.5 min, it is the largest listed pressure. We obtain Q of 11.6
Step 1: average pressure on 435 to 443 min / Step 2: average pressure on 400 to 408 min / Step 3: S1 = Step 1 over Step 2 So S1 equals 1.2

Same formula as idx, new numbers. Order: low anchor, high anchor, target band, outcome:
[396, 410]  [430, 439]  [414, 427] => 0.496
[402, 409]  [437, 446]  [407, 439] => 0.307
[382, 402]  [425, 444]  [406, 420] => 0.495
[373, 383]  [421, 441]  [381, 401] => -0.001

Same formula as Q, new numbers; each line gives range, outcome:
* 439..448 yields 11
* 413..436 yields 9.11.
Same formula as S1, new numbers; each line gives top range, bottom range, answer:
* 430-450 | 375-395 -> 0.91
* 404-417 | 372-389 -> 0.61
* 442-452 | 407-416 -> 1.62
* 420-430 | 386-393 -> 0.60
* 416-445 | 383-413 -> 0.85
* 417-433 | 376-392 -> 0.61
